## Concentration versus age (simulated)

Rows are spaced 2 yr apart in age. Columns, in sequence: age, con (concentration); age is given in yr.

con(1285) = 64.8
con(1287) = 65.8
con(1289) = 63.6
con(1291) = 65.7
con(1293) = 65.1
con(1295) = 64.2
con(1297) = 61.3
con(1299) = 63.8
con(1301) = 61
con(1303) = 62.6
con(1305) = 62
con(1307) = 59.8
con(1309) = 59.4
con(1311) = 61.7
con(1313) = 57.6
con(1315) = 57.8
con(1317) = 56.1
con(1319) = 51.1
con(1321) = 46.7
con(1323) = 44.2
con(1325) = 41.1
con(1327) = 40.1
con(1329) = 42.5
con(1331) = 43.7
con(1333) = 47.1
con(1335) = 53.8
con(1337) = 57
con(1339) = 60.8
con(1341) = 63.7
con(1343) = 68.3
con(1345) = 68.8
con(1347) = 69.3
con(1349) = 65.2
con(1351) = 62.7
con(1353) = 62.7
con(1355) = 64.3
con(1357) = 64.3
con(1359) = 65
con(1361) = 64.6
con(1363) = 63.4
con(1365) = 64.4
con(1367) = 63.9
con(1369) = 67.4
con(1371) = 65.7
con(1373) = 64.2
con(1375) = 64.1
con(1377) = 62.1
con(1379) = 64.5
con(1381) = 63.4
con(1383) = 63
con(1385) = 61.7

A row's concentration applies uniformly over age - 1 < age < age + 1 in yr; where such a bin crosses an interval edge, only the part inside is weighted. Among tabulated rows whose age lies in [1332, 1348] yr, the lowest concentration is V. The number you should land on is 47.1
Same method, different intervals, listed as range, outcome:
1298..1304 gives 61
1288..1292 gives 63.6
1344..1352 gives 62.7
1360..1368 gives 63.4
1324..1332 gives 40.1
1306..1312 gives 59.4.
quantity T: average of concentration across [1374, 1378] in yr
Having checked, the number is 63.1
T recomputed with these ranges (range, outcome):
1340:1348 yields 67.5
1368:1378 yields 64.7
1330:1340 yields 52.5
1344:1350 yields 67.8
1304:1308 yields 60.9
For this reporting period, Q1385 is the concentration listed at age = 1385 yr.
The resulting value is 61.7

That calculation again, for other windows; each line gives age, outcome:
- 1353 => 62.7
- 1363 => 63.4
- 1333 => 47.1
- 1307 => 59.8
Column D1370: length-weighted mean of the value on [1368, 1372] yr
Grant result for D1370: 66.6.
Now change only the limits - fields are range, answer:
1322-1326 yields 42.7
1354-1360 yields 64.5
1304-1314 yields 60.1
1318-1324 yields 47.3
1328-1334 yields 44.4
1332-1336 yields 50.5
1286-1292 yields 65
